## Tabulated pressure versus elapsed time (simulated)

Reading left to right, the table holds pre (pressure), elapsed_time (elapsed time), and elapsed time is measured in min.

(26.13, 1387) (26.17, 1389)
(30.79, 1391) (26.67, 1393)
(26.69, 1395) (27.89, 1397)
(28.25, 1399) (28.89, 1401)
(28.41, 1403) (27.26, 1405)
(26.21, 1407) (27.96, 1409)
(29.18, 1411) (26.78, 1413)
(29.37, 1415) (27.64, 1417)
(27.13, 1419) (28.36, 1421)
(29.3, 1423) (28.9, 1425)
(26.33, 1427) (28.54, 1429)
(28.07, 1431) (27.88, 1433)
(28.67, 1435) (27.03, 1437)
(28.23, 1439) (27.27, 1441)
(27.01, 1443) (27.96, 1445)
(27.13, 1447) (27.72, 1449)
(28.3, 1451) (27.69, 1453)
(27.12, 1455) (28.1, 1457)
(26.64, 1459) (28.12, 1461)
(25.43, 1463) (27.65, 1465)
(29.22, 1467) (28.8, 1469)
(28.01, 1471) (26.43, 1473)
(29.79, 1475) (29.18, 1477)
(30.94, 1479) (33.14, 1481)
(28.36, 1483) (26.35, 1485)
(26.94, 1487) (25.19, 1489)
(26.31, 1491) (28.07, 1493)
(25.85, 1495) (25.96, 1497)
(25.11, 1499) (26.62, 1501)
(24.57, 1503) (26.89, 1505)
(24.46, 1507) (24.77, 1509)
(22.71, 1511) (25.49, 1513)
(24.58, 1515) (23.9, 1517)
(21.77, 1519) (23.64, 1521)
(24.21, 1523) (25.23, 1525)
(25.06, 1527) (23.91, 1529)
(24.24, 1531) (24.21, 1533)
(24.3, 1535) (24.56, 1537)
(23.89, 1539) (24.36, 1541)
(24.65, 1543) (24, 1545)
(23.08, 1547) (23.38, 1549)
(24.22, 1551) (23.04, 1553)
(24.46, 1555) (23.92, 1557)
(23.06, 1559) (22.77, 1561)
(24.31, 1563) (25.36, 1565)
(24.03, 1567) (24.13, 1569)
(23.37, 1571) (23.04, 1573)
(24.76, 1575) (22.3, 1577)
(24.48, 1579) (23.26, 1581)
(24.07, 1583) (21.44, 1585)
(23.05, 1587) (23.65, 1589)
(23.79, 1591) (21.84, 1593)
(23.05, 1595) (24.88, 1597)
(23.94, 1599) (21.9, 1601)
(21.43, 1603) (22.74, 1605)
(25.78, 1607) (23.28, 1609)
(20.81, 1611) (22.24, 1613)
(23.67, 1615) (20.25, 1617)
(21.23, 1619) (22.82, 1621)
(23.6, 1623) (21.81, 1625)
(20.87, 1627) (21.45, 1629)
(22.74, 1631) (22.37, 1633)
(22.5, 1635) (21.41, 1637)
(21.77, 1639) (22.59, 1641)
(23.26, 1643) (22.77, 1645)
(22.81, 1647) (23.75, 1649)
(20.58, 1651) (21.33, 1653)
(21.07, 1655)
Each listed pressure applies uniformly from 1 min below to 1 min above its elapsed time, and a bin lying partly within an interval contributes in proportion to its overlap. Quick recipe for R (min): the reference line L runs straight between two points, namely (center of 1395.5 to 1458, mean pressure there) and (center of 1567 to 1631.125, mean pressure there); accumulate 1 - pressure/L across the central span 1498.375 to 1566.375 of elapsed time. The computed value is 1.5 min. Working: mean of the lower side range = 27.9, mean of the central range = 24.3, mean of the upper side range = 22.9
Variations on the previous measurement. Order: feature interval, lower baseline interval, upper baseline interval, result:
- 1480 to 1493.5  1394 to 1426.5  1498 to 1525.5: -1.25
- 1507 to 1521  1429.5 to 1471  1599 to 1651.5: 1.02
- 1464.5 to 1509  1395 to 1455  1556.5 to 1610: -2.07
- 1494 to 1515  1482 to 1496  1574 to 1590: 0.77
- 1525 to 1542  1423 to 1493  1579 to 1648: 0.66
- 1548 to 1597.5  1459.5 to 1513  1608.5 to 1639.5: 0.68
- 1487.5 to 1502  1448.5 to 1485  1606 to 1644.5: 0.58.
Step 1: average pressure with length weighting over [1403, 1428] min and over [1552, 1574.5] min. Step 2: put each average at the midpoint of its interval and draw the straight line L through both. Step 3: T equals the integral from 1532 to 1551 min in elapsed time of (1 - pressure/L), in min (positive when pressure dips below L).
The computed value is 0.3 min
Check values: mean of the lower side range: 27.9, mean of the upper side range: 23.8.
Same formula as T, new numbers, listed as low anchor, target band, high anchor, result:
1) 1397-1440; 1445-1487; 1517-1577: -2.7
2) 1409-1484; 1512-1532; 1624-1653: 1.2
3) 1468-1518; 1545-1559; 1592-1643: 0.6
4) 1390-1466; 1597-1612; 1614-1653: 0.0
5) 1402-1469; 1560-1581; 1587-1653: 0.1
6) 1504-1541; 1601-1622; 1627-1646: 0.3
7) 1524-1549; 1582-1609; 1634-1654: 0.0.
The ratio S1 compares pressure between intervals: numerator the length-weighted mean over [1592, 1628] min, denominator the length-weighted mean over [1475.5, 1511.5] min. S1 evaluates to 0.8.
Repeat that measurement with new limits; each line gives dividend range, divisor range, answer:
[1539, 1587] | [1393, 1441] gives 0.85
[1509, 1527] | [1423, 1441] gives 0.86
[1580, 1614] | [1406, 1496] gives 0.83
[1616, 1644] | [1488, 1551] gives 0.89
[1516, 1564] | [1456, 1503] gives 0.87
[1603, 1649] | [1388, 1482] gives 0.80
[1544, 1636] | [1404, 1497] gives 0.83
